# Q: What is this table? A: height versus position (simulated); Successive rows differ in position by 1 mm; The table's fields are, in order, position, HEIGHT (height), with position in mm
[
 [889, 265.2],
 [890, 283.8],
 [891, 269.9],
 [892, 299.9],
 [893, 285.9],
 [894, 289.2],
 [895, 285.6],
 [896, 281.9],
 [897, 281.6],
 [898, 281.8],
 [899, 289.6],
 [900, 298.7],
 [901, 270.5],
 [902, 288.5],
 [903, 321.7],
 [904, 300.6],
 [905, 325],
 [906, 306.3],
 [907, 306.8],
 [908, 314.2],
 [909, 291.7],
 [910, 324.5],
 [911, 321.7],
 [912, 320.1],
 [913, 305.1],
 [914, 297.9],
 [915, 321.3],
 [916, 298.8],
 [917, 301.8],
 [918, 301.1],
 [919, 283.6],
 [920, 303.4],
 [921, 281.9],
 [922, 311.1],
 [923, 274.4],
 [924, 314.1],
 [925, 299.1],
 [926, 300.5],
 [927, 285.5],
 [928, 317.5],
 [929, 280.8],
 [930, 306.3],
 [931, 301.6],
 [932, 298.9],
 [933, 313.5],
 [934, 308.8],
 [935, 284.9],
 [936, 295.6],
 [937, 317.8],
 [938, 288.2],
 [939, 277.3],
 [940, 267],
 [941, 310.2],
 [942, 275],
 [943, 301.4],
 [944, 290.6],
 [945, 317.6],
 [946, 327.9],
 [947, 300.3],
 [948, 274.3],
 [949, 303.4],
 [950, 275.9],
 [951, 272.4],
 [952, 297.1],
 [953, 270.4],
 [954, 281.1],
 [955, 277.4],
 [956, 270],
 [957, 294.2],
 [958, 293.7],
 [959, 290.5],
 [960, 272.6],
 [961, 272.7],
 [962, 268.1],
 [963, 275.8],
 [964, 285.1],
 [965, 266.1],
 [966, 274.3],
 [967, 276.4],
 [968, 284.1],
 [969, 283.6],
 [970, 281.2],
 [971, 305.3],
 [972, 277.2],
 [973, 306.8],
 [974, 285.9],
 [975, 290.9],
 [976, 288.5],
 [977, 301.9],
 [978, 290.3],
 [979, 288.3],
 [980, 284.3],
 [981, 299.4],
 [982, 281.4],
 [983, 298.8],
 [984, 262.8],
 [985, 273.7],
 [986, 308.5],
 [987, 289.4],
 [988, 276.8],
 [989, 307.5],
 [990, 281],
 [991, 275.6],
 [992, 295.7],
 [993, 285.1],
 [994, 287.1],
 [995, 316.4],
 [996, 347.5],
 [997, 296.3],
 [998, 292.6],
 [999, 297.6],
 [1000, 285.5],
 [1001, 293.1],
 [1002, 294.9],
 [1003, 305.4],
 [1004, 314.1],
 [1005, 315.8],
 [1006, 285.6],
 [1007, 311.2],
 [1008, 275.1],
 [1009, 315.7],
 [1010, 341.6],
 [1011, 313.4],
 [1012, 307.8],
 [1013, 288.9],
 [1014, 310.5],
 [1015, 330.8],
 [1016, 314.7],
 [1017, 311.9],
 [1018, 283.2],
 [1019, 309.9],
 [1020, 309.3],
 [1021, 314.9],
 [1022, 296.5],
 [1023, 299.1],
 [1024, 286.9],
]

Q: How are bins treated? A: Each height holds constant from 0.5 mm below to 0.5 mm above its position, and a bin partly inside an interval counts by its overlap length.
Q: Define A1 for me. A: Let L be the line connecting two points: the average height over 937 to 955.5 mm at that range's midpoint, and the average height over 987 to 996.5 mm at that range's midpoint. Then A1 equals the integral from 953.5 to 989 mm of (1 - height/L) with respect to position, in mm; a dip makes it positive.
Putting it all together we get 1.1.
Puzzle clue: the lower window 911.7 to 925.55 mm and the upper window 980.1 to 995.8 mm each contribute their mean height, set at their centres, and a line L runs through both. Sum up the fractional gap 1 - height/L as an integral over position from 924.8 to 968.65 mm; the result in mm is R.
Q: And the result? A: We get 1.0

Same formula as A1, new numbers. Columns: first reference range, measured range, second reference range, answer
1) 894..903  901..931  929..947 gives -1.1 mm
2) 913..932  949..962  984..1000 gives 0.7 mm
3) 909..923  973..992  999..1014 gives 0.9 mm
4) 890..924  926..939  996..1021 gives 0.0 mm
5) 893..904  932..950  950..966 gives -0.9 mm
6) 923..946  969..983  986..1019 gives 0.4 mm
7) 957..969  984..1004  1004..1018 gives 0.2 mm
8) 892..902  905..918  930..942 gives -0.9 mm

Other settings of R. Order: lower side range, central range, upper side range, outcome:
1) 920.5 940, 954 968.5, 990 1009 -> 0.9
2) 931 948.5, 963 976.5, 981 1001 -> 0.5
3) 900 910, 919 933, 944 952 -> 0.1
